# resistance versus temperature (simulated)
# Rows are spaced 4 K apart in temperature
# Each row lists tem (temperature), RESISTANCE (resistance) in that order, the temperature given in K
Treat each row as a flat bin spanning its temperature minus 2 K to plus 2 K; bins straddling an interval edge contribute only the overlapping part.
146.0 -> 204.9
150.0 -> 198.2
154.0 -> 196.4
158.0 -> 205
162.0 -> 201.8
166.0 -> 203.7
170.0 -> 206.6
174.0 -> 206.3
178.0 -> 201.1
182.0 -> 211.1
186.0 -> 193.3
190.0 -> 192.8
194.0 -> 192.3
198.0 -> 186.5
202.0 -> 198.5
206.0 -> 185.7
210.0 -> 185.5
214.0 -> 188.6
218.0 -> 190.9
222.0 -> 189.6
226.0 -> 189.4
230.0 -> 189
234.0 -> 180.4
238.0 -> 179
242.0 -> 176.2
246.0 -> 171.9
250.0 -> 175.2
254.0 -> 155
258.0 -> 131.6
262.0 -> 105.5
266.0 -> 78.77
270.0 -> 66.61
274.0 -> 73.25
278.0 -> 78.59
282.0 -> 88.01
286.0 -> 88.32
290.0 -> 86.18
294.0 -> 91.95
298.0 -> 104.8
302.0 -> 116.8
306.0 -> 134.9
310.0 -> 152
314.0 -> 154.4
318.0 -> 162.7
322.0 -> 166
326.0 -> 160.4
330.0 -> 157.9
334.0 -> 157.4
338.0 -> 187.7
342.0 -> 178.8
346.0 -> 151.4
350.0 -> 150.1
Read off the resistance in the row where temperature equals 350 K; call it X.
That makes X 150.1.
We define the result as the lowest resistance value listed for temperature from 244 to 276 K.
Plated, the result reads 66.61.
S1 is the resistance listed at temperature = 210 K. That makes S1 185.5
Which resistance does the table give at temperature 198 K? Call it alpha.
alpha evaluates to 186.5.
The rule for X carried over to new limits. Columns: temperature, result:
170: 206.6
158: 205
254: 155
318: 162.7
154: 196.4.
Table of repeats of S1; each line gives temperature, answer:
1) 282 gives 88.01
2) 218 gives 190.9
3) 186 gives 193.3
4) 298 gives 104.8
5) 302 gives 116.8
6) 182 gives 211.1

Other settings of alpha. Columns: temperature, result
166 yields 203.7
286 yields 88.32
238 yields 179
